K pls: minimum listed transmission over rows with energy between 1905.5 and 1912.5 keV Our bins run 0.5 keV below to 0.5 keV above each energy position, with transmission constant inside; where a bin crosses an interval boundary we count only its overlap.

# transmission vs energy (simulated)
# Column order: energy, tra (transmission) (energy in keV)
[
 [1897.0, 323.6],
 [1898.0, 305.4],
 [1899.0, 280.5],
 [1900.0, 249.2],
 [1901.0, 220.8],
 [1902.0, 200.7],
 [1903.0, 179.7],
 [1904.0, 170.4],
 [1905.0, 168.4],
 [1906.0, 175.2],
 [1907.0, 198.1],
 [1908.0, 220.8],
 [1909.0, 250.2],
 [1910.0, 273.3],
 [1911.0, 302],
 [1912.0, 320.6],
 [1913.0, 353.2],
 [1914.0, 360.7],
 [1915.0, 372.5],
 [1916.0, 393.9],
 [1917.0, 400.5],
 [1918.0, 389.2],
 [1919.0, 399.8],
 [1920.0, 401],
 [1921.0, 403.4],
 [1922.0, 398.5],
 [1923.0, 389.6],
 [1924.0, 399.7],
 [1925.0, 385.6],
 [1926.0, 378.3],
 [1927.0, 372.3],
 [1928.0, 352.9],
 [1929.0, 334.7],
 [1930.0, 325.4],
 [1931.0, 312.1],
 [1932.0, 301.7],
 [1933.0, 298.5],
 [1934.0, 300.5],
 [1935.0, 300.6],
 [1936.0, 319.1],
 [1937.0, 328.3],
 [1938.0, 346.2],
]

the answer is 175.2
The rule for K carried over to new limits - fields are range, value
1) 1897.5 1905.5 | 168.4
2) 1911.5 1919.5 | 320.6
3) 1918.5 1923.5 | 389.6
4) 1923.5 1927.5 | 372.3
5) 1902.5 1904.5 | 170.4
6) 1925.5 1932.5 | 301.7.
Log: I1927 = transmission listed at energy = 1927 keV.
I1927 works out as 372.3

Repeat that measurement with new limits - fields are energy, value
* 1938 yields 346.2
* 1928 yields 352.9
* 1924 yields 399.7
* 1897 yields 323.6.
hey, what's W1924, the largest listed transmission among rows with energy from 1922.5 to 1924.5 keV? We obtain 399.7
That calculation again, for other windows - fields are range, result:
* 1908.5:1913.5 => 353.2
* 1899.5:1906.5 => 249.2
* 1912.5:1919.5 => 400.5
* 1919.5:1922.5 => 403.4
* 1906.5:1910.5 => 273.3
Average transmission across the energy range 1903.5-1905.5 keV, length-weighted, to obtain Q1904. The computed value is 169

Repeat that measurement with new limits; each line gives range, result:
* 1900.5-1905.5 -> 188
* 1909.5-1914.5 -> 322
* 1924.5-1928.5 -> 372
